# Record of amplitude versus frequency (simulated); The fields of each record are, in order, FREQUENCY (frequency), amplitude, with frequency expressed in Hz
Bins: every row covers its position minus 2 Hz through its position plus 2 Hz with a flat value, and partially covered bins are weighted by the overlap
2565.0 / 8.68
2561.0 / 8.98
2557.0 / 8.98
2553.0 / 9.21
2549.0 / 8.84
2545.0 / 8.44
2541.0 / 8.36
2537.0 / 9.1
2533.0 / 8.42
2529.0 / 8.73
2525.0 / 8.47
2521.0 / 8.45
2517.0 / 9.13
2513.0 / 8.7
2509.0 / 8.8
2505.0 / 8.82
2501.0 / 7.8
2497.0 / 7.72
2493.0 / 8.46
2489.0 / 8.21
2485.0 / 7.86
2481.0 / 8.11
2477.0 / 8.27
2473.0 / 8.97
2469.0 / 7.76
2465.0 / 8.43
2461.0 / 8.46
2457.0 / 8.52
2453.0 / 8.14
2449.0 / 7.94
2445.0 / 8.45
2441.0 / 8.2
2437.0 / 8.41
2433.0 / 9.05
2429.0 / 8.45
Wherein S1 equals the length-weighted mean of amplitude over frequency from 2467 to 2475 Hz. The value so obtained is 8.37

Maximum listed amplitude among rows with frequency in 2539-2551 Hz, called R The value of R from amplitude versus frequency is 8.84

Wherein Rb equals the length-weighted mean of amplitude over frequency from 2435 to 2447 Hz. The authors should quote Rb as 8.35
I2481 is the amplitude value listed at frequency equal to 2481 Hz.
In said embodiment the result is 8.11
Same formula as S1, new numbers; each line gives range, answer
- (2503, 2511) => 8.81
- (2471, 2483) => 8.45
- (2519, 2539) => 8.63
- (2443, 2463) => 8.3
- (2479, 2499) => 8.07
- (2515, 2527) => 8.68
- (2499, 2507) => 8.31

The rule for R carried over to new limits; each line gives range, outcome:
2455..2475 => 8.97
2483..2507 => 8.82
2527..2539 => 9.1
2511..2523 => 9.13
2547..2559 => 9.21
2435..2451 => 8.45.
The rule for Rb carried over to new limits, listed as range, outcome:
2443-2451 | 8.2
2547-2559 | 9.01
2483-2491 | 8.04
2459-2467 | 8.45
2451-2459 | 8.33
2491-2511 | 8.32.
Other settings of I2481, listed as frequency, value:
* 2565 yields 8.68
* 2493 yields 8.46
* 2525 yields 8.47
